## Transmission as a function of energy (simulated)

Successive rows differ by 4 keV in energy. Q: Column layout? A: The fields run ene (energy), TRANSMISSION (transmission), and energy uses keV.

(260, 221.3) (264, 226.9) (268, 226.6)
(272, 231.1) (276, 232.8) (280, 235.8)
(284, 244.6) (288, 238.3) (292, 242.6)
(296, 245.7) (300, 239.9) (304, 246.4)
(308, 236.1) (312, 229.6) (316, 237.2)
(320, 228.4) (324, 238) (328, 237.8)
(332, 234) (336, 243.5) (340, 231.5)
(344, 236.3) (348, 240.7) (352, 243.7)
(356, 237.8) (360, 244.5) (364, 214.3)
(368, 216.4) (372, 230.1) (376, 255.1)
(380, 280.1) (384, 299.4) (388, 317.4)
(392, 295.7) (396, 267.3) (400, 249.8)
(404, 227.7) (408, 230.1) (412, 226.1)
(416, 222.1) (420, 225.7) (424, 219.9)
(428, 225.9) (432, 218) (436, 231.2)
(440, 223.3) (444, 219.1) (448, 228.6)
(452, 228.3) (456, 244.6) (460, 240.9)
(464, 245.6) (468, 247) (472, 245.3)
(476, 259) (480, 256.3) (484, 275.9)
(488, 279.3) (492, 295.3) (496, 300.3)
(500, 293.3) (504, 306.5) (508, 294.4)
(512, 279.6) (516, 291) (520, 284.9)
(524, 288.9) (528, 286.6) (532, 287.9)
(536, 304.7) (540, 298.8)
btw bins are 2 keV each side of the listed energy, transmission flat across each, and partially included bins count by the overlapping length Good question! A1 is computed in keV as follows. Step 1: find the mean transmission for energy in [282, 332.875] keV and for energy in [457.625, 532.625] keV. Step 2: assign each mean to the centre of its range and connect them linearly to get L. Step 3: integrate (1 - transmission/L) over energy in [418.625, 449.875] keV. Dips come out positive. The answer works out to 4.8 keV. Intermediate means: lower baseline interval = 238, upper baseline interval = 276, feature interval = 224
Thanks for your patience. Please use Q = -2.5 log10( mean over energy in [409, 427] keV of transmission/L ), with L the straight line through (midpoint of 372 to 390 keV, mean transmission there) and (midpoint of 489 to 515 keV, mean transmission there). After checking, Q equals 0.263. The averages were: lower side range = 282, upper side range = 294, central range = 224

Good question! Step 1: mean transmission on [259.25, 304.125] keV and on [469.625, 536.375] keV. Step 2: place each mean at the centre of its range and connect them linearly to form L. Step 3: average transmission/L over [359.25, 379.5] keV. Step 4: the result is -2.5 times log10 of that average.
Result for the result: 0.09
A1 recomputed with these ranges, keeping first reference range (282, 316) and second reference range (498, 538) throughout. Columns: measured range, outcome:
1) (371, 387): -0.77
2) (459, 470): 1.35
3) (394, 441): 6.53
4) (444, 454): 1.78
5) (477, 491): 0.61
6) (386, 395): -1.39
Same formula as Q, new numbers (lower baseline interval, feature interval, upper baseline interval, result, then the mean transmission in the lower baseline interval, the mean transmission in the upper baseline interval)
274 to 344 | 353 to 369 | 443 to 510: 0.07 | 238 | 263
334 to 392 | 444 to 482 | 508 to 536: 0.13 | 251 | 288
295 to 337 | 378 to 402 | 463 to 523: -0.12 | 238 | 278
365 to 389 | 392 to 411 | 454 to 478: 0.04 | 262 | 247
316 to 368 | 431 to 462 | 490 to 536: 0.18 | 235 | 292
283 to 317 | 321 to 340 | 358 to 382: 0.01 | 240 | 240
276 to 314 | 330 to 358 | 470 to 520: 0.05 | 240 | 281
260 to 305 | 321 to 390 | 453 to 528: 0.01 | 236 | 274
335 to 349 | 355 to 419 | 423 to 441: -0.09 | 237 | 224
